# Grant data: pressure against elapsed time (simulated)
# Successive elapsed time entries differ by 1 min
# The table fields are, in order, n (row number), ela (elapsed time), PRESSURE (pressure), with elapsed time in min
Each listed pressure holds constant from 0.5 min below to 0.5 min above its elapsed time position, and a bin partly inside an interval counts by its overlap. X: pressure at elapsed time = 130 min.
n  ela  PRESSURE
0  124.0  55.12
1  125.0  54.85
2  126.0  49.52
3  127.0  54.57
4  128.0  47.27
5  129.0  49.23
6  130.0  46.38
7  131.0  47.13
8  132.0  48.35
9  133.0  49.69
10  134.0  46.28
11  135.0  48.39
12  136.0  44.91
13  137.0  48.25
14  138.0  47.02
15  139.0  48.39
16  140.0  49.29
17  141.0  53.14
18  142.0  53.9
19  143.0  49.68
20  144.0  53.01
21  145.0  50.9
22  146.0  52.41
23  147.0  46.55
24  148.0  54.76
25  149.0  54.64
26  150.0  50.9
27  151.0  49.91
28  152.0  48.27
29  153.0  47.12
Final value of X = 46.38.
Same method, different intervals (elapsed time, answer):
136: 44.91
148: 54.76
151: 49.91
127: 54.57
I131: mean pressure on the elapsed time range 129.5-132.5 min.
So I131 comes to 47.3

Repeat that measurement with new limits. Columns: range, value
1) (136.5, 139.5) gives 47.9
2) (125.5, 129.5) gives 50.1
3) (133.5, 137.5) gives 47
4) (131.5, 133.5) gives 49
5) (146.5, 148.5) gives 50.7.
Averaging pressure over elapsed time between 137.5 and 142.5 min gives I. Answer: 50.3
